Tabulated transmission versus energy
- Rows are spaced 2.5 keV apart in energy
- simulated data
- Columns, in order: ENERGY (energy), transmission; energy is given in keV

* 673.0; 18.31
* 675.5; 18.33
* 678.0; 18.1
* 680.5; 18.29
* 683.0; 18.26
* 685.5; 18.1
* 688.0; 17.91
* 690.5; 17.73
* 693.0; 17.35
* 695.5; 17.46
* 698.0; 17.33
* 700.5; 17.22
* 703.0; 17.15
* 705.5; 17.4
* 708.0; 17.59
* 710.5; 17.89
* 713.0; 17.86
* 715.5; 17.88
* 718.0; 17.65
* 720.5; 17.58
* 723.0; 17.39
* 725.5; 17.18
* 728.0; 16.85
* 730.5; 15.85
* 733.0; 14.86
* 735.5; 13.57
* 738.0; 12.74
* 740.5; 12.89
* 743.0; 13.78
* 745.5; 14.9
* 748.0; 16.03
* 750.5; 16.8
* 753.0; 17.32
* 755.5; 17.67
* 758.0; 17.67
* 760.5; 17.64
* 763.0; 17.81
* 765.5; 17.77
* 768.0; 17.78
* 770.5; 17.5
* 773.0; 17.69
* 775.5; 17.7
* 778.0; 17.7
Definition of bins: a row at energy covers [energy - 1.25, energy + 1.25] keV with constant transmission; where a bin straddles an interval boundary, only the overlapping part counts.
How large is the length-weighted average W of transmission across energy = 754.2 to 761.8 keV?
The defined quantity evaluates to 17.7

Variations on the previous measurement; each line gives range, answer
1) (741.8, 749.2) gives 14.9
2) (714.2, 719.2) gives 17.8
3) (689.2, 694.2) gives 17.5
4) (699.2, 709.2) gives 17.3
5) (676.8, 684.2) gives 18.2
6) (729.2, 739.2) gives 14.3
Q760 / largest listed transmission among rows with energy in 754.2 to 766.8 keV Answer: 17.81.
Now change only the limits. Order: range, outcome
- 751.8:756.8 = 17.67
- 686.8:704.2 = 17.91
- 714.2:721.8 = 17.88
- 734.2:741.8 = 13.57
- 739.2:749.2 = 16.03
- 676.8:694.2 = 18.29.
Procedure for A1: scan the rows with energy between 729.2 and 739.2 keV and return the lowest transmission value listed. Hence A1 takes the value 12.74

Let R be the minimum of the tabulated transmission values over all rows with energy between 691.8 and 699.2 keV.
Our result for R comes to 17.33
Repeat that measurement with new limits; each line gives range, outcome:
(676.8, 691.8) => 17.73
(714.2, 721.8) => 17.58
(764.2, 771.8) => 17.5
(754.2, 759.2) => 17.67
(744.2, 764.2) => 14.9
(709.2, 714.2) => 17.86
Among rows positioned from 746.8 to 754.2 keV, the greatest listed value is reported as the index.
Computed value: 17.32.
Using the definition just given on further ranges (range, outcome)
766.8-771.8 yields 17.78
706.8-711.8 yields 17.89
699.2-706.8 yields 17.4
